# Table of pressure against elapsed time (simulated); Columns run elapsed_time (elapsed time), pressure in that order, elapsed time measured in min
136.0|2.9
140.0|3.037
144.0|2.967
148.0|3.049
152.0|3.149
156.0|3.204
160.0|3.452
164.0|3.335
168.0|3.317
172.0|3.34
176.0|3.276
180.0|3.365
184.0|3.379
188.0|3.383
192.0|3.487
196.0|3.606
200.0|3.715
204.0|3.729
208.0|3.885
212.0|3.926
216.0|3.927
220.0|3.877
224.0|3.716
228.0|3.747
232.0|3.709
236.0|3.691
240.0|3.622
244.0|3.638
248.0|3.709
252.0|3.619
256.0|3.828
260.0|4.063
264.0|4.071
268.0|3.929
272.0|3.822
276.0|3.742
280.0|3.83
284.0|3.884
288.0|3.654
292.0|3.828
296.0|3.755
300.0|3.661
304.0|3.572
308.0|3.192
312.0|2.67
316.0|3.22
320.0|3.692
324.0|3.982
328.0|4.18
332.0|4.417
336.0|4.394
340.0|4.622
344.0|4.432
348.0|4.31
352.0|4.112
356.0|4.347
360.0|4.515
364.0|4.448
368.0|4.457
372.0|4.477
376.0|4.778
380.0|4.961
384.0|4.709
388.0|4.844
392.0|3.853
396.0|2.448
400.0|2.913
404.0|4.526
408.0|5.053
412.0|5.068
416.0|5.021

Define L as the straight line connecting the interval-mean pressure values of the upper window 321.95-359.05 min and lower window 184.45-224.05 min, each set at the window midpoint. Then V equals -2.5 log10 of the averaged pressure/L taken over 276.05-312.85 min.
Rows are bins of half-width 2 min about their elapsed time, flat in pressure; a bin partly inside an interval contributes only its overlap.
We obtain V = 0.14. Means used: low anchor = 3.71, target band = 3.6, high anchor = 4.32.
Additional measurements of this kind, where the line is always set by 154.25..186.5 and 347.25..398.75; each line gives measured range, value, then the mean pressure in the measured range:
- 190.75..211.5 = -0.07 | 3.71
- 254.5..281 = -0.03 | 3.9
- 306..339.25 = 0.09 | 3.75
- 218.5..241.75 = -0.03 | 3.72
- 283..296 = 0.04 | 3.78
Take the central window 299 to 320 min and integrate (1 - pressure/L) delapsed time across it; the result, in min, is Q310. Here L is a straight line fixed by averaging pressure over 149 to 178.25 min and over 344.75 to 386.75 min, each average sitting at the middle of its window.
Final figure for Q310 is 4.47 min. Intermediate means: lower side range 3.29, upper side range 4.51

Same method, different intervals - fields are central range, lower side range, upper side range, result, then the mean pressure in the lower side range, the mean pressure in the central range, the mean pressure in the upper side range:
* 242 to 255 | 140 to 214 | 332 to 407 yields 0.3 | 3.41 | 3.67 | 4.3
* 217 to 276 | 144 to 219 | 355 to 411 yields -0.8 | 3.47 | 3.79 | 4.32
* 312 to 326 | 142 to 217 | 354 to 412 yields 1.9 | 3.44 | 3.49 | 4.34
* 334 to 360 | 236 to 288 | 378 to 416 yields -1.7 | 3.8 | 4.38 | 4.3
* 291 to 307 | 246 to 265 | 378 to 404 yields 0.9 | 3.85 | 3.66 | 4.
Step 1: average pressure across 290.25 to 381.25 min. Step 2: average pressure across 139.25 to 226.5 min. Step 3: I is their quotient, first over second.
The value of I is 1.18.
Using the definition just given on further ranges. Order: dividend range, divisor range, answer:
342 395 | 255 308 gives 1.17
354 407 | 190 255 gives 1.14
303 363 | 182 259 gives 1.08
